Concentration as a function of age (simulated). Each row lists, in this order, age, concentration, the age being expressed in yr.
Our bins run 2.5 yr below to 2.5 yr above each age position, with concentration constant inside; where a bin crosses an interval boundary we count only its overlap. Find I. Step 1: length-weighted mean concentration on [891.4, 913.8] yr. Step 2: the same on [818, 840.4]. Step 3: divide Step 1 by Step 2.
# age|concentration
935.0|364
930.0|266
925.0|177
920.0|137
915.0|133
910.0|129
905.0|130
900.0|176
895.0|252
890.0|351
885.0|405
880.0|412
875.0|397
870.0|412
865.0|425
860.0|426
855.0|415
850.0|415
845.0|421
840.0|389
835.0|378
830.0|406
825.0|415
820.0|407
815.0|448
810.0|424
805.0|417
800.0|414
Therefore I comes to 0.45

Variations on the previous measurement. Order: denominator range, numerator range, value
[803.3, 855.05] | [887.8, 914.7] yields 0.49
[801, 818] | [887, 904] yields 0.59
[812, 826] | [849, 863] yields 0.99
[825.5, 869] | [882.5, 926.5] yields 0.51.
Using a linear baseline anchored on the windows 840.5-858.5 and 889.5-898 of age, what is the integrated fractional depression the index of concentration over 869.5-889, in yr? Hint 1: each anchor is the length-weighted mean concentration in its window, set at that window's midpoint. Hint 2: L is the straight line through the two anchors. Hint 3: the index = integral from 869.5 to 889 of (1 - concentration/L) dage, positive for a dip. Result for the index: -4.6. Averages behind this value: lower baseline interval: 414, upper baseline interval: 282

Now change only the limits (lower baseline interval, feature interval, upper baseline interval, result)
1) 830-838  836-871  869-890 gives -1.8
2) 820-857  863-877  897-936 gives -4.2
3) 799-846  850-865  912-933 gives -4.1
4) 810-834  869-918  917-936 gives 3.2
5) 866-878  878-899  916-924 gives -1.3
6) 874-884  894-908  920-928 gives 5.6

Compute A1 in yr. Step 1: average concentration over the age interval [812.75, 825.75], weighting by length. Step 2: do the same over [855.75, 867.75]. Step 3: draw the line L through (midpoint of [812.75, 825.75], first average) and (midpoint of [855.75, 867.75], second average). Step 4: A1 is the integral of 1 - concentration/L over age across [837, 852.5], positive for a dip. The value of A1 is 0.6 yr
